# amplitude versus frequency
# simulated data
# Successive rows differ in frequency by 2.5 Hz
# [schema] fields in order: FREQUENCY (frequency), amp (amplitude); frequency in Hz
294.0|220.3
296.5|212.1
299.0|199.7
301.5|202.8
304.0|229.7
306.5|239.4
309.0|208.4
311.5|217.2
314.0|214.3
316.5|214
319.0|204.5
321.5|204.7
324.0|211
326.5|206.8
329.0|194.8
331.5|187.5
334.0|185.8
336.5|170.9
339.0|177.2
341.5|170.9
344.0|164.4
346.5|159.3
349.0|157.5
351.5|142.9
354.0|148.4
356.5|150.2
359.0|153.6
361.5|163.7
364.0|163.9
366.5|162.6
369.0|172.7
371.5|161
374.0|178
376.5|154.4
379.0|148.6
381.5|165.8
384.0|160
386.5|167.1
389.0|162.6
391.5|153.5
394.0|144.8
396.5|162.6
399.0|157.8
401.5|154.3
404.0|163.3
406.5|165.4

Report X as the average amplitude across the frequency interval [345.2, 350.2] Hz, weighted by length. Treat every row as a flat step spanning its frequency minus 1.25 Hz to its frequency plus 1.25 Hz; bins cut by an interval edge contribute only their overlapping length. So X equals 158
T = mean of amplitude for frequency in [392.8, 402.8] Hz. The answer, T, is 155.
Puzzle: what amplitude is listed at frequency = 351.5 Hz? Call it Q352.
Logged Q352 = 142.9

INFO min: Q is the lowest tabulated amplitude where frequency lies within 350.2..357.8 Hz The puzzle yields 142.9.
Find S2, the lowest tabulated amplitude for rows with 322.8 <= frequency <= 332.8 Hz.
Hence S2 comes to 187.5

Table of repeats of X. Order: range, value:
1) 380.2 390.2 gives 164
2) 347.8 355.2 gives 150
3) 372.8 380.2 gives 160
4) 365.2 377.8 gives 166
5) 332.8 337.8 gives 178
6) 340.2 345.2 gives 168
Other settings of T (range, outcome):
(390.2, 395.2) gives 149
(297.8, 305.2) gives 211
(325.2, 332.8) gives 196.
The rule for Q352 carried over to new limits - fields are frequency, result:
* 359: 153.6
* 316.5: 214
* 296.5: 212.1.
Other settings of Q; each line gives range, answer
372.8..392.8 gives 148.6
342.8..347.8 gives 159.3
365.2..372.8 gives 161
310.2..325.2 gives 204.5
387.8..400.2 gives 144.8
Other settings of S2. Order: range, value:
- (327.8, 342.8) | 170.9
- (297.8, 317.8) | 199.7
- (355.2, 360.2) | 150.2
